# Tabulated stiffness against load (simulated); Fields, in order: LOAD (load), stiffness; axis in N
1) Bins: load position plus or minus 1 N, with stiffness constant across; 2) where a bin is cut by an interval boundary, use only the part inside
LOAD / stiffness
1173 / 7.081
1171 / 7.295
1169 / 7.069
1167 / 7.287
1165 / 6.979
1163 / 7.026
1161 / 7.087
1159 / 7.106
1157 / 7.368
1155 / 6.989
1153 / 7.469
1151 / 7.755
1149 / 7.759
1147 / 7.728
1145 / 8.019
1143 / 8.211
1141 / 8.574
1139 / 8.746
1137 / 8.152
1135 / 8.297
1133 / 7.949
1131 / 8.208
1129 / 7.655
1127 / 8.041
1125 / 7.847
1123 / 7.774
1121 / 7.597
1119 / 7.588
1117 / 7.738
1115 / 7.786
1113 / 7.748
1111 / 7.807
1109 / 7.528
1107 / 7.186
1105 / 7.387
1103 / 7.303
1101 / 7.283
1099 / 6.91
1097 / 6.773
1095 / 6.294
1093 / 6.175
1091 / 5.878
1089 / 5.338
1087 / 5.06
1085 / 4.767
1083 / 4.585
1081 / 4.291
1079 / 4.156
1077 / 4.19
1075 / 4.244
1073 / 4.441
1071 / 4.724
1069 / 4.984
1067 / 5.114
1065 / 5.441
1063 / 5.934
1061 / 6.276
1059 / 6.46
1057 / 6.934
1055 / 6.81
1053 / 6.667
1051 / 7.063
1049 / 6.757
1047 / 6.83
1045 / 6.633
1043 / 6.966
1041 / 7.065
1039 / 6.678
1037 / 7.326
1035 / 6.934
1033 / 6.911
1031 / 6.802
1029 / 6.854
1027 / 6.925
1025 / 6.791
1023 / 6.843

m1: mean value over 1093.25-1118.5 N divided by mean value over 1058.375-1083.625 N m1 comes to 1.46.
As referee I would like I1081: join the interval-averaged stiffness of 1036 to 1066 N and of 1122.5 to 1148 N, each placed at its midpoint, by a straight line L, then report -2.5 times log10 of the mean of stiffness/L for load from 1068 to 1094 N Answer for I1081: 0.43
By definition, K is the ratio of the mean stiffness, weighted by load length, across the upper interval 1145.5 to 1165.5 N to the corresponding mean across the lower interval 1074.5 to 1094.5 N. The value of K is 1.5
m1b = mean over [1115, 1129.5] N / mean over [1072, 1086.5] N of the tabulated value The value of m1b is 1.8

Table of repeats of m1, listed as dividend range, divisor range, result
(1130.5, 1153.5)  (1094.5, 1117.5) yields 1.10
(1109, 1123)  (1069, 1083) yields 1.75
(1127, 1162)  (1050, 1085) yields 1.45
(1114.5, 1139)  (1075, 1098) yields 1.53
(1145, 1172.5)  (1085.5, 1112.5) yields 1.10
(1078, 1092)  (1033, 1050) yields 0.71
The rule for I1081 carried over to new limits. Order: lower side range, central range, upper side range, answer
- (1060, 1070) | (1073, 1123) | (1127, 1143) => 0.09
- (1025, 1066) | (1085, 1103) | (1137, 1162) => 0.16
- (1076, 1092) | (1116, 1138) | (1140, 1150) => -0.12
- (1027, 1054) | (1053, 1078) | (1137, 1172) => 0.26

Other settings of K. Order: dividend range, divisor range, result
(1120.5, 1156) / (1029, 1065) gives 1.18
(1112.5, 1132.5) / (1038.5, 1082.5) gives 1.34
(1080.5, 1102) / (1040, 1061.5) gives 0.85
